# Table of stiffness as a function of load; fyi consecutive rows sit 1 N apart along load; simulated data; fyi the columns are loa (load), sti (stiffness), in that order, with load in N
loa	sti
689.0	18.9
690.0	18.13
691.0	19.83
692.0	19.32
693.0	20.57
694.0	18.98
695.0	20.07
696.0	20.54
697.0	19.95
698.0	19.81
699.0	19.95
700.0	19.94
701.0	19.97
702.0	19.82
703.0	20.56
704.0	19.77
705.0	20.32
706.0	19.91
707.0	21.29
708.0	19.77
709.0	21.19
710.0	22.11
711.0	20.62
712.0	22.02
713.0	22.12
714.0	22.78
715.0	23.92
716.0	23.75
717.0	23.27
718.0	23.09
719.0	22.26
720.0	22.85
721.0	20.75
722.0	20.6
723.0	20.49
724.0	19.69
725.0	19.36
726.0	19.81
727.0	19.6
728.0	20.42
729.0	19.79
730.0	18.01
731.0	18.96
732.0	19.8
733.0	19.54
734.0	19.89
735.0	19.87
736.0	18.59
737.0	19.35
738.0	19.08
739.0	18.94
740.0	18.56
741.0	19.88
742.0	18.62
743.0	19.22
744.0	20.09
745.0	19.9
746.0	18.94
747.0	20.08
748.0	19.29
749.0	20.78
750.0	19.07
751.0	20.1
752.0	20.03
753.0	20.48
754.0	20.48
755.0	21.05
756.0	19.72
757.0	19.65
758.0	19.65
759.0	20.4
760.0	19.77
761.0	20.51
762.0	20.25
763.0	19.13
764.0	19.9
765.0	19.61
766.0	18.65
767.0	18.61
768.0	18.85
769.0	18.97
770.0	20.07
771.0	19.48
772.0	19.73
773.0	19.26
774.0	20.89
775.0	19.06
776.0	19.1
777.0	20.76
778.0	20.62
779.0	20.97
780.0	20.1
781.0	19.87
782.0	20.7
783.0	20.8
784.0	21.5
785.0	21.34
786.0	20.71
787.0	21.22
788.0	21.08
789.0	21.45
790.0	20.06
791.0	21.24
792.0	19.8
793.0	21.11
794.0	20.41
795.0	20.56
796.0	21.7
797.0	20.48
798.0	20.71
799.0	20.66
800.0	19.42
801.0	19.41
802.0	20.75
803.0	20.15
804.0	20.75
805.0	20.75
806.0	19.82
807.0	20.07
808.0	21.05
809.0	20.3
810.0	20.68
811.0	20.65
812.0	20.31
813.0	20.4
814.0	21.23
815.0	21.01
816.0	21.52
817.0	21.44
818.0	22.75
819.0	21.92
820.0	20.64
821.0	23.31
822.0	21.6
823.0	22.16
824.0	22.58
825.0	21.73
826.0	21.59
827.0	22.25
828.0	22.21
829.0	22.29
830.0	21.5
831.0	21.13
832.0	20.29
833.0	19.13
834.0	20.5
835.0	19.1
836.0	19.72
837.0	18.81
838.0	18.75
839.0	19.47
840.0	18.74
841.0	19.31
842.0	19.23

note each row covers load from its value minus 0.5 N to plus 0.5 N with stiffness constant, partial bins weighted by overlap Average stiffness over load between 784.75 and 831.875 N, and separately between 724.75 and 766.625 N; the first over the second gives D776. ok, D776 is 1.1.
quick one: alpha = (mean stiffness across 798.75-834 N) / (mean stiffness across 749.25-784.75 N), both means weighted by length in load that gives 1.06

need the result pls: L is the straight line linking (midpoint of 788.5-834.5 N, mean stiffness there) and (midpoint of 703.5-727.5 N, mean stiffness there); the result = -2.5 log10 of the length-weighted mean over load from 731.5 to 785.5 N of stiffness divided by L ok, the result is 0.07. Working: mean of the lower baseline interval 21.3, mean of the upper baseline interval 21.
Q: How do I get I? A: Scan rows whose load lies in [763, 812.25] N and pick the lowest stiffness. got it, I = 18.61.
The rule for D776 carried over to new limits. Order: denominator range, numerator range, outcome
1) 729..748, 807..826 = 1.11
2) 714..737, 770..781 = 0.97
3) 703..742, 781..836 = 1.02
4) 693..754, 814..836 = 1.05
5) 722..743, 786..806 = 1.06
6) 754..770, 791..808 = 1.04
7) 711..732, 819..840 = 0.99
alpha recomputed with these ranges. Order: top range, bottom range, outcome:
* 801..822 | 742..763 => 1.05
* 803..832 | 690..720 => 1.02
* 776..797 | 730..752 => 1.07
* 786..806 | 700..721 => 0.96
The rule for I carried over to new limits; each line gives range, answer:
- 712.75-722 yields 20.6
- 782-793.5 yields 19.8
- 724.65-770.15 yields 18.01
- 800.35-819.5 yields 19.41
